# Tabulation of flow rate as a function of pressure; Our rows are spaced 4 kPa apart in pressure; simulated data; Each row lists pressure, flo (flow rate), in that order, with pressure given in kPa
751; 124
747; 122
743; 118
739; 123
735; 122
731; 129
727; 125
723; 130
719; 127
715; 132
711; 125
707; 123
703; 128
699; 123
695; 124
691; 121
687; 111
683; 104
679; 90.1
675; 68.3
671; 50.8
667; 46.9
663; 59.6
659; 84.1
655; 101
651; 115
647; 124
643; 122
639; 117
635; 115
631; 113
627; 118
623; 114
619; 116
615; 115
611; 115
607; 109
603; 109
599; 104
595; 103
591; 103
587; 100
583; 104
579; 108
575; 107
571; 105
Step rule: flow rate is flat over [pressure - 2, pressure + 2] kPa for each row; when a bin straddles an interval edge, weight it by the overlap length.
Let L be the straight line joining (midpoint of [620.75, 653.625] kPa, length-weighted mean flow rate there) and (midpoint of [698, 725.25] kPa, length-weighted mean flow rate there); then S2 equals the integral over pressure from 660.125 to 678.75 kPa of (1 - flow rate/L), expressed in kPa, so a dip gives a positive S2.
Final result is 9.3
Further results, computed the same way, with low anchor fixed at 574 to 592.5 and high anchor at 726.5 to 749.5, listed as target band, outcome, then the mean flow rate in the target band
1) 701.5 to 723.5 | -1.3 kPa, 127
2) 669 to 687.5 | 5.3 kPa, 82.7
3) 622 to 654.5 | -1.7 kPa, 117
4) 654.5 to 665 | 3.2 kPa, 78.8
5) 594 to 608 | 0.0 kPa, 106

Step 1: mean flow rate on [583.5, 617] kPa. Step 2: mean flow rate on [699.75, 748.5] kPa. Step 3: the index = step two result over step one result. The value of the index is 1.2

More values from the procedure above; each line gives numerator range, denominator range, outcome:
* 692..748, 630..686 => 1.34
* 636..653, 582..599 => 1.16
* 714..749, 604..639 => 1.09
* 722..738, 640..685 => 1.43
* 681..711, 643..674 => 1.40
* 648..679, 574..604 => 0.74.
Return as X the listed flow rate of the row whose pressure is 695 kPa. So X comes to 124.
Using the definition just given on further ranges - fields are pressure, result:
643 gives 122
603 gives 109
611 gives 115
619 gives 116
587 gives 100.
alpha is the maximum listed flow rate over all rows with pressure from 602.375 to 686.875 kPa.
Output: 124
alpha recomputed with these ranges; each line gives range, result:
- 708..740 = 132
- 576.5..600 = 108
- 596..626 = 116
